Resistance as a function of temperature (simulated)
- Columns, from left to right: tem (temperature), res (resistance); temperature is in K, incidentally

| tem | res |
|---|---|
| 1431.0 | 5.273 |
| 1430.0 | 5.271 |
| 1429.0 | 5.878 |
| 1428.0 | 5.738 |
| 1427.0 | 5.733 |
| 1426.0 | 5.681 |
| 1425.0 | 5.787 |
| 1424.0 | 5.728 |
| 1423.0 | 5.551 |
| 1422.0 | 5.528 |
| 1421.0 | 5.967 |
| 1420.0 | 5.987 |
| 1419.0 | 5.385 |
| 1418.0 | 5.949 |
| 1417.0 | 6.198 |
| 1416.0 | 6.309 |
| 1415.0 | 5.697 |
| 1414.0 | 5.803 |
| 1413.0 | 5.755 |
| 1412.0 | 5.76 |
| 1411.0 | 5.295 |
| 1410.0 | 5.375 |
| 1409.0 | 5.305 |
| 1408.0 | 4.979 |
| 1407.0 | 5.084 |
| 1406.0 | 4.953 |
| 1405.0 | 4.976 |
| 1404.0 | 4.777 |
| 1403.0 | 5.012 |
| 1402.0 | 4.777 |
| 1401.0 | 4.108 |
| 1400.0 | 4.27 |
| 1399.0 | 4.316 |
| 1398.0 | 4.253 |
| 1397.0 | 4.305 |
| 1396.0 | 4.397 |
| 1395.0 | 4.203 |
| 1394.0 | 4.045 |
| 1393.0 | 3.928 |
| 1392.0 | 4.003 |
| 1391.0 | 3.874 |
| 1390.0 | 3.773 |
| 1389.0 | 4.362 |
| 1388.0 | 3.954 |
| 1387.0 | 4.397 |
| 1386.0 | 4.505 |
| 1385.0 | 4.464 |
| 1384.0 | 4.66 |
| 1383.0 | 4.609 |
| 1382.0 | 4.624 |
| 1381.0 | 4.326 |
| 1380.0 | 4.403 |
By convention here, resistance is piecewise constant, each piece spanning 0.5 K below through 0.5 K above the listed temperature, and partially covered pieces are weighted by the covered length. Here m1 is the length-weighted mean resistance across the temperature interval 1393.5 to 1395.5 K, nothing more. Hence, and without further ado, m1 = 4.12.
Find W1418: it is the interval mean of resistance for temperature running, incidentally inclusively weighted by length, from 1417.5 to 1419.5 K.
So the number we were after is 5.67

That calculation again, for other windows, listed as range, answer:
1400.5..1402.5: 4.44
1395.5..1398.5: 4.32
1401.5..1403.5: 4.89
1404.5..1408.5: 5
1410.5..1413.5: 5.6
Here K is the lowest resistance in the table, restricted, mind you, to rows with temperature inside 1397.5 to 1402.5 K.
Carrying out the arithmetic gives 4.108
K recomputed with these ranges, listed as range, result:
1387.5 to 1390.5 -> 3.773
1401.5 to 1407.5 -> 4.777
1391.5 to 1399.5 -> 3.928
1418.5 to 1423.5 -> 5.385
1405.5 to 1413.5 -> 4.953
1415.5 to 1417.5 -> 6.198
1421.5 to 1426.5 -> 5.528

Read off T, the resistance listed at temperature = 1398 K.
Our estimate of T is 4.253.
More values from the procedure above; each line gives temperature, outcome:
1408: 4.979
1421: 5.967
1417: 6.198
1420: 5.987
